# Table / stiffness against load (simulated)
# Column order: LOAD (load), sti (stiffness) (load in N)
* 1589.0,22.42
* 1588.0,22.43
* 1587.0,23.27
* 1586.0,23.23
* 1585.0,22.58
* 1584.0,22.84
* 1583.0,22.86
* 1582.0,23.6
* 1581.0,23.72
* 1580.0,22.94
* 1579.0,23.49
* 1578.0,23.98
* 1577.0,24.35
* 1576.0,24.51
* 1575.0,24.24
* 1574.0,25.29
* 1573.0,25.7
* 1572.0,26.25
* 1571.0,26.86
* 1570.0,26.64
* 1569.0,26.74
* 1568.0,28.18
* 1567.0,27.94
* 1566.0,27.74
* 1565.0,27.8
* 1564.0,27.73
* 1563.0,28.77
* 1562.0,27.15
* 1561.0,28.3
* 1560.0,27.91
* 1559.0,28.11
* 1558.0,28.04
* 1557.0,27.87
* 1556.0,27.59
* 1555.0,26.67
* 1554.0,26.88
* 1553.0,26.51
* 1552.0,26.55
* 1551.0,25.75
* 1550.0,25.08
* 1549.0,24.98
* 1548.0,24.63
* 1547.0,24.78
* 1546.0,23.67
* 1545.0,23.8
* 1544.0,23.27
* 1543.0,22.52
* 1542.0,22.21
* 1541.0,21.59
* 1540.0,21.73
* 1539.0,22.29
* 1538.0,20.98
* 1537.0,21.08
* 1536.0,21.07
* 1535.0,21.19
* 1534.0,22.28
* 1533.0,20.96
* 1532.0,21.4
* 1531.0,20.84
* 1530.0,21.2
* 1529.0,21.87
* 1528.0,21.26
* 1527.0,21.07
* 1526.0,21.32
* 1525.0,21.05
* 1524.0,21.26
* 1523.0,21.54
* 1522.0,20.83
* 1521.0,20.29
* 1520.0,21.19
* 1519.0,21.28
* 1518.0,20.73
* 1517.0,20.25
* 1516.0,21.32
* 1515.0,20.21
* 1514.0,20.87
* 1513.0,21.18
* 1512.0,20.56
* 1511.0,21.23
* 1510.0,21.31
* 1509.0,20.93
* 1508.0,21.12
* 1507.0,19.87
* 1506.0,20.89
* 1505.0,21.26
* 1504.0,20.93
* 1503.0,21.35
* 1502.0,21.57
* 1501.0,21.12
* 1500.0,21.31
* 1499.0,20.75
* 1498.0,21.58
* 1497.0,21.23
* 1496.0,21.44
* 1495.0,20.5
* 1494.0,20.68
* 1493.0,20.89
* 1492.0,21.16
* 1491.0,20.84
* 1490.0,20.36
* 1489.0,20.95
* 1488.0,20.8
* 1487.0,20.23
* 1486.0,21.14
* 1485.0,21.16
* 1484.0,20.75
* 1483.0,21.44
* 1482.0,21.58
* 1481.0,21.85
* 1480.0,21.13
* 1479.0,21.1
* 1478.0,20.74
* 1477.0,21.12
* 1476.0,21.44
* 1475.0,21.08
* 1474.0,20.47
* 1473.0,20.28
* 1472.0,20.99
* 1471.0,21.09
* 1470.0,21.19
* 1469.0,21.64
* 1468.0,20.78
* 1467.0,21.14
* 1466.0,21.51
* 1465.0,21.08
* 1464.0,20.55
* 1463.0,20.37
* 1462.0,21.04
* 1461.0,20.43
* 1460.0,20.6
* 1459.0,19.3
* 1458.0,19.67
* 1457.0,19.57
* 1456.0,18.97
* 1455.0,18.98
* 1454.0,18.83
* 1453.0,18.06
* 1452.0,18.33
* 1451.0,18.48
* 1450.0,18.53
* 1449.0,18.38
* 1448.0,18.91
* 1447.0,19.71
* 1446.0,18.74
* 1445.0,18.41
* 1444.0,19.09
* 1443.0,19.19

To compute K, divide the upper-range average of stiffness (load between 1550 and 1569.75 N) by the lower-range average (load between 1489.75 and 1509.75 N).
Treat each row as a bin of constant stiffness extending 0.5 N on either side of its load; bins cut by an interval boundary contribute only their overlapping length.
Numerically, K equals 1.3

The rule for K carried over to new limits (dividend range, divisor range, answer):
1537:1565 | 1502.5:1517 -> 1.21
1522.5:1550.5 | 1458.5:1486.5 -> 1.06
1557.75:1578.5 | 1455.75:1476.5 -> 1.30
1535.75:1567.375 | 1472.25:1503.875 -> 1.21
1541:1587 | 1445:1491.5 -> 1.26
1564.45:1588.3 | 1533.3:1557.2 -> 1.04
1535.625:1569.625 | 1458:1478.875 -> 1.22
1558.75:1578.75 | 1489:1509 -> 1.27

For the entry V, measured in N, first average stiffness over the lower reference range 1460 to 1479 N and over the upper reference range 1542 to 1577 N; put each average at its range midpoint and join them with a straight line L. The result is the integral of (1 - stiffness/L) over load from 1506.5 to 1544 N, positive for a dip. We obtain 4.6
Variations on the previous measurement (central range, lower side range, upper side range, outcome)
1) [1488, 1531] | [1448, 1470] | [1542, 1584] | 3.19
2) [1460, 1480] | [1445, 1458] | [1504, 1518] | -1.55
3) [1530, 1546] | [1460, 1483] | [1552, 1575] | 2.29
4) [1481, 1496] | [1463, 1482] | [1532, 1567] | 0.63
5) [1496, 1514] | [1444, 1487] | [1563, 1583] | 0.94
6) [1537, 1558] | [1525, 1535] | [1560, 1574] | -0.23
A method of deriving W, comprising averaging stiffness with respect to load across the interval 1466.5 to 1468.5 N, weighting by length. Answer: 21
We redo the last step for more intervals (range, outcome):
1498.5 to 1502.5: 21.2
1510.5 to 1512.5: 20.9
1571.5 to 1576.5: 25.2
